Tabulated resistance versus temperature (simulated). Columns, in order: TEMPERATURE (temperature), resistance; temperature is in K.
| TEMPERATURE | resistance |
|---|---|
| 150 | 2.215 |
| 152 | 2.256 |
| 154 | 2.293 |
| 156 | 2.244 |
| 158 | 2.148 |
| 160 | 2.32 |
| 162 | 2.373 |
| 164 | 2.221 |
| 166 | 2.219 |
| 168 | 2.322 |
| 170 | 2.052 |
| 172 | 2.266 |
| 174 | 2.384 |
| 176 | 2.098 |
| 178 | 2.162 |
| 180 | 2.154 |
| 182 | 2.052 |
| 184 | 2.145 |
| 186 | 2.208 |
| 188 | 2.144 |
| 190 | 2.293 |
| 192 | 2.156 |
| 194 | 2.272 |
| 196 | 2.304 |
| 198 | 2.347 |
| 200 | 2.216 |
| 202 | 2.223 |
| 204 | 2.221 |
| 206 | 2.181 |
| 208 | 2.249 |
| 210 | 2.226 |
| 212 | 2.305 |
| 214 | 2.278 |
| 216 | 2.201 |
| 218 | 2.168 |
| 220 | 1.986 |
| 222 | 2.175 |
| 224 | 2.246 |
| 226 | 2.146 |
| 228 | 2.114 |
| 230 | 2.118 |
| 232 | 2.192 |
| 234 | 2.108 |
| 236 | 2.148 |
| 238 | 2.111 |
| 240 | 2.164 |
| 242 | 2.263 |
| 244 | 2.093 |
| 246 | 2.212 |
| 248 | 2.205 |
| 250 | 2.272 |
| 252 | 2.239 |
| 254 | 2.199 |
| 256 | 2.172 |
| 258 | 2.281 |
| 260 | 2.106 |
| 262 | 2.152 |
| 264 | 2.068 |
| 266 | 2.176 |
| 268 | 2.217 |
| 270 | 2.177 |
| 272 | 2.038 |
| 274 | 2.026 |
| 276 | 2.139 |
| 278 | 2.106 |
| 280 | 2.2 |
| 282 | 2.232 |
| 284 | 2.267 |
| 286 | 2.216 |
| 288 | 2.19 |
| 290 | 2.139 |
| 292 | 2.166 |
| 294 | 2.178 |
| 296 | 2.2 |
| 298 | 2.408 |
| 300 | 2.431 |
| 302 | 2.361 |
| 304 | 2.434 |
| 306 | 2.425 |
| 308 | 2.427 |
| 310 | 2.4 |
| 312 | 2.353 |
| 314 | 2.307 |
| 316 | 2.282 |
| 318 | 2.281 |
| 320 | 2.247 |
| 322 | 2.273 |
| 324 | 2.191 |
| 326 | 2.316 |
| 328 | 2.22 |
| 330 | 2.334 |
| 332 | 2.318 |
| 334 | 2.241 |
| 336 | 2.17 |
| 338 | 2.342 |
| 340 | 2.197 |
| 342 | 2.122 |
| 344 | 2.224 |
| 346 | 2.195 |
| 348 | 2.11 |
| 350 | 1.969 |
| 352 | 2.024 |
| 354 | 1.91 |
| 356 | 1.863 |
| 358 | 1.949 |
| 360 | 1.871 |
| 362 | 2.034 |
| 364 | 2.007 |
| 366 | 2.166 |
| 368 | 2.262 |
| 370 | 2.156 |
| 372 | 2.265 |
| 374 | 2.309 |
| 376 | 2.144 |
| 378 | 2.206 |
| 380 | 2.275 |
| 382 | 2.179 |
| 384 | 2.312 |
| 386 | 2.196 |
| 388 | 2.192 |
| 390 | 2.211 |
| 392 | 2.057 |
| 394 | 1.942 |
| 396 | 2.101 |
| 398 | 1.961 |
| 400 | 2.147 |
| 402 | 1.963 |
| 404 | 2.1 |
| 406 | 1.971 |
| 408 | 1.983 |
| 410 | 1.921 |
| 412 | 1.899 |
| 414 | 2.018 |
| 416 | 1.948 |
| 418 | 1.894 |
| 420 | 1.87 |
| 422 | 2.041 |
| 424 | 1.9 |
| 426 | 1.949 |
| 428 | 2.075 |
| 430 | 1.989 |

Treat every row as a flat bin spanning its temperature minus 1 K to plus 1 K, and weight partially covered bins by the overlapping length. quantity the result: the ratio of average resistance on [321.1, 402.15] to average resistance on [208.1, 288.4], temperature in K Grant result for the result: 1.0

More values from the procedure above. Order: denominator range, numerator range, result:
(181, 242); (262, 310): 1.02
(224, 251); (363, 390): 1.02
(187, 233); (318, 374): 0.98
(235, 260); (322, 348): 1.02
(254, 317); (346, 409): 0.94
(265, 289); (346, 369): 0.93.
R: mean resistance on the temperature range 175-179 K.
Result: 2.13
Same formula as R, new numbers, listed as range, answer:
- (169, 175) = 2.23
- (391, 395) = 2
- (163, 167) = 2.22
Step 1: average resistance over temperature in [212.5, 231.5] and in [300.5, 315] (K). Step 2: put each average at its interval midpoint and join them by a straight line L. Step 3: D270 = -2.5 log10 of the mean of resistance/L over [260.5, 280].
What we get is 0.08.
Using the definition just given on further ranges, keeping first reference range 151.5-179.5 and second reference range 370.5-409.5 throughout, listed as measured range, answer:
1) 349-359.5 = 0.110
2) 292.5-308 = -0.084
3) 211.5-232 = 0.020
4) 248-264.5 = 0.002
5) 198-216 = -0.011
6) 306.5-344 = -0.058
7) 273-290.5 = 0.006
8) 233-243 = 0.022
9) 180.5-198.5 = 0.009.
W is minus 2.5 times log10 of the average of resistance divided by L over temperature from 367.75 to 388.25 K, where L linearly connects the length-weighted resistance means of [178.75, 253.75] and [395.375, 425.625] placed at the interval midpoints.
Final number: -0.11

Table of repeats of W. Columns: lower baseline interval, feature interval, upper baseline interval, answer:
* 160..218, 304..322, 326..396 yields -0.08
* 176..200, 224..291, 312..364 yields 0.01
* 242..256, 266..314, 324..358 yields -0.03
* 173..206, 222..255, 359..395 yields 0.01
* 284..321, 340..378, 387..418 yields 0.03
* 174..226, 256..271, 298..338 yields 0.05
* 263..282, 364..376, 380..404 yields -0.04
